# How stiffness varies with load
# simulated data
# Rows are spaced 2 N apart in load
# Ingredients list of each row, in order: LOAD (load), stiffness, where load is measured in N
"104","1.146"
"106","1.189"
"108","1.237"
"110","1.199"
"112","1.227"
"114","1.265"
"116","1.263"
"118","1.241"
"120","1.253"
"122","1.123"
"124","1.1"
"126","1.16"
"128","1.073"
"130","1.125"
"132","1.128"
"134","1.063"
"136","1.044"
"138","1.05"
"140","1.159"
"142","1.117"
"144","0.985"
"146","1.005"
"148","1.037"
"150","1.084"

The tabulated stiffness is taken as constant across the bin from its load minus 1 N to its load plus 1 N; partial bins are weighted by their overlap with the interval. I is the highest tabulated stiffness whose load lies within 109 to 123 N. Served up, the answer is 1.265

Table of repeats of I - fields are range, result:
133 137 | 1.063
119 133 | 1.253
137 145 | 1.159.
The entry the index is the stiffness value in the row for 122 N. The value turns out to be 1.123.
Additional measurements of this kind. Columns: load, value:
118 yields 1.241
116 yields 1.263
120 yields 1.253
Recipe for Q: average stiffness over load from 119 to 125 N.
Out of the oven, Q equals 1.16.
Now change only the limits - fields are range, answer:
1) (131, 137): 1.08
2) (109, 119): 1.24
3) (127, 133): 1.11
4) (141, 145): 1.05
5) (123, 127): 1.13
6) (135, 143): 1.09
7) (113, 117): 1.26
